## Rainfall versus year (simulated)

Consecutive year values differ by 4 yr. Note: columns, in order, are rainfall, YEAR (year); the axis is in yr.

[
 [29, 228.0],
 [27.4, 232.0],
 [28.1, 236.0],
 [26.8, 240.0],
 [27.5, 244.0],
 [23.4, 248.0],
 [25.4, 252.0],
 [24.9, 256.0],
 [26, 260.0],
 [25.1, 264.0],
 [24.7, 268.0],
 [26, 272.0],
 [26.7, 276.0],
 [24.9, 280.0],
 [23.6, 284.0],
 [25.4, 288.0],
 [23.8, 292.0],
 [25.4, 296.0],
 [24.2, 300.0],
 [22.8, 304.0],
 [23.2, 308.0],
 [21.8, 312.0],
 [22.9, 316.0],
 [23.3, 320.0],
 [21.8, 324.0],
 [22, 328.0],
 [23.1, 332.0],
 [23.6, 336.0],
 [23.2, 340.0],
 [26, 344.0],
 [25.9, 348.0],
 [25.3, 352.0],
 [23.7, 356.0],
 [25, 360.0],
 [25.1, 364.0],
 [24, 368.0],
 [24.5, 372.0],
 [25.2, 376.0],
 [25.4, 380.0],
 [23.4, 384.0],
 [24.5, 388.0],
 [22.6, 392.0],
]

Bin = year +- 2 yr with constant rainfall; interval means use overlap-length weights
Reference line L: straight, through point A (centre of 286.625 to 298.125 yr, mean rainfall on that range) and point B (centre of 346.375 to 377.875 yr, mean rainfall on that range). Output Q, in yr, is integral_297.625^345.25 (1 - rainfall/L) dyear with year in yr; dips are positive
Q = 3.25 yr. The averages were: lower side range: 24.8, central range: 23.1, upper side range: 24.8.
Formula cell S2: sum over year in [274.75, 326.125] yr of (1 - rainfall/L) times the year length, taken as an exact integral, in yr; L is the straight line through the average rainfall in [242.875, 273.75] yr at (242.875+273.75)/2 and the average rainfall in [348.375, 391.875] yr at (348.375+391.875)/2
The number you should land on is 2.6 yr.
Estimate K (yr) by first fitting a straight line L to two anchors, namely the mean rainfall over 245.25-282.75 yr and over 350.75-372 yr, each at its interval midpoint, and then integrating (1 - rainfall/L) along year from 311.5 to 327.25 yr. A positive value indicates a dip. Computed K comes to 1.5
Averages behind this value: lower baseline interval 25.2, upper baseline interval 24.6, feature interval 22.5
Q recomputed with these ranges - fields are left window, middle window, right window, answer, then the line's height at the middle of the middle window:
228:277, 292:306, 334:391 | 0.76 yr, 25.5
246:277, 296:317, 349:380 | 1.52 yr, 25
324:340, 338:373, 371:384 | -1.34 yr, 23.8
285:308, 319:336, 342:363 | 1.45 yr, 24.7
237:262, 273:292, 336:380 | 0.30 yr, 25.5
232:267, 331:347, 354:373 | 0.40 yr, 24.8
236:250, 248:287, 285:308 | 0.18 yr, 25.3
